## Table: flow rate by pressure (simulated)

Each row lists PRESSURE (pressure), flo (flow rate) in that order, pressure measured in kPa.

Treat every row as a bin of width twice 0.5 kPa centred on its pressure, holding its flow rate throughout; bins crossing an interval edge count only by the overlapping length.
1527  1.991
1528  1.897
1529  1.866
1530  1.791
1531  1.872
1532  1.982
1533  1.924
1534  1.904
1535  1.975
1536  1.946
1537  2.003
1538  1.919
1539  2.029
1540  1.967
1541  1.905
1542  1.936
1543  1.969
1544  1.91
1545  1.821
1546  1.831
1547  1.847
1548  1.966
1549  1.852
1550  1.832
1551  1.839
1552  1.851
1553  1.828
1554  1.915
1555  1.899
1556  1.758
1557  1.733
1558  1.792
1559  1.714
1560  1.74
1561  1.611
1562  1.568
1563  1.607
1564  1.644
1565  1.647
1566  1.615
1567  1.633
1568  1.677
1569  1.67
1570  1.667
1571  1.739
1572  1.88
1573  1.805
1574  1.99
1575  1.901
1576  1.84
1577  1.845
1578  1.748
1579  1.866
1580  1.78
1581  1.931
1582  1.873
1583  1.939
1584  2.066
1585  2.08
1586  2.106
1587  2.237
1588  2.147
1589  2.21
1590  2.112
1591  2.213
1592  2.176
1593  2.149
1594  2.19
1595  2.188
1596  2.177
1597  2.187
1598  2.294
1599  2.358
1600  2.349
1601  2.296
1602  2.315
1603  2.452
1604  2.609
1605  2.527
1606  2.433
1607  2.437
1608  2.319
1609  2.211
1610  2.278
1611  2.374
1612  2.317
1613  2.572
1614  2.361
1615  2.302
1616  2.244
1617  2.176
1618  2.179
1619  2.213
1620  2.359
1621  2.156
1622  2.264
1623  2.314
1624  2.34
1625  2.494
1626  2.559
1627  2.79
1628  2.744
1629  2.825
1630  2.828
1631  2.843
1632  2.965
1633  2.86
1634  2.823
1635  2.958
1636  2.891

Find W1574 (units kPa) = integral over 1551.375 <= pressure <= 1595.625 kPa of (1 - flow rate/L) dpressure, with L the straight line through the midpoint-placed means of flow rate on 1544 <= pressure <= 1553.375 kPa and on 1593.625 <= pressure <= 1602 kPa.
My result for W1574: 4.0 kPa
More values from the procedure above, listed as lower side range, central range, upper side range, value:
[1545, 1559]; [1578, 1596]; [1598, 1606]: 1.4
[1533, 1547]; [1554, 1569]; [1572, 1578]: 1.5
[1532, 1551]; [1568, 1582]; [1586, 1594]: 1.9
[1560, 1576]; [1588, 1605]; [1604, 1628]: -1.3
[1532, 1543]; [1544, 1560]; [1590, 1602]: 1.5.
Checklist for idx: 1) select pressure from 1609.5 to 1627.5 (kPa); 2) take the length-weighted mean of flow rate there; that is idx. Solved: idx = 2.35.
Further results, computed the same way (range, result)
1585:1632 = 2.36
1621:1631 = 2.57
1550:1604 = 1.95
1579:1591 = 2.04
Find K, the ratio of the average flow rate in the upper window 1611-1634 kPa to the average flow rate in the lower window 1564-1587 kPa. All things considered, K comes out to 1.36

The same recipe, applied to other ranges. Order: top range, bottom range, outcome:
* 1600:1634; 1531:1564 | 1.33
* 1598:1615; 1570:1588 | 1.24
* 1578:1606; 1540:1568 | 1.22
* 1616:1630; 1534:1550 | 1.26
